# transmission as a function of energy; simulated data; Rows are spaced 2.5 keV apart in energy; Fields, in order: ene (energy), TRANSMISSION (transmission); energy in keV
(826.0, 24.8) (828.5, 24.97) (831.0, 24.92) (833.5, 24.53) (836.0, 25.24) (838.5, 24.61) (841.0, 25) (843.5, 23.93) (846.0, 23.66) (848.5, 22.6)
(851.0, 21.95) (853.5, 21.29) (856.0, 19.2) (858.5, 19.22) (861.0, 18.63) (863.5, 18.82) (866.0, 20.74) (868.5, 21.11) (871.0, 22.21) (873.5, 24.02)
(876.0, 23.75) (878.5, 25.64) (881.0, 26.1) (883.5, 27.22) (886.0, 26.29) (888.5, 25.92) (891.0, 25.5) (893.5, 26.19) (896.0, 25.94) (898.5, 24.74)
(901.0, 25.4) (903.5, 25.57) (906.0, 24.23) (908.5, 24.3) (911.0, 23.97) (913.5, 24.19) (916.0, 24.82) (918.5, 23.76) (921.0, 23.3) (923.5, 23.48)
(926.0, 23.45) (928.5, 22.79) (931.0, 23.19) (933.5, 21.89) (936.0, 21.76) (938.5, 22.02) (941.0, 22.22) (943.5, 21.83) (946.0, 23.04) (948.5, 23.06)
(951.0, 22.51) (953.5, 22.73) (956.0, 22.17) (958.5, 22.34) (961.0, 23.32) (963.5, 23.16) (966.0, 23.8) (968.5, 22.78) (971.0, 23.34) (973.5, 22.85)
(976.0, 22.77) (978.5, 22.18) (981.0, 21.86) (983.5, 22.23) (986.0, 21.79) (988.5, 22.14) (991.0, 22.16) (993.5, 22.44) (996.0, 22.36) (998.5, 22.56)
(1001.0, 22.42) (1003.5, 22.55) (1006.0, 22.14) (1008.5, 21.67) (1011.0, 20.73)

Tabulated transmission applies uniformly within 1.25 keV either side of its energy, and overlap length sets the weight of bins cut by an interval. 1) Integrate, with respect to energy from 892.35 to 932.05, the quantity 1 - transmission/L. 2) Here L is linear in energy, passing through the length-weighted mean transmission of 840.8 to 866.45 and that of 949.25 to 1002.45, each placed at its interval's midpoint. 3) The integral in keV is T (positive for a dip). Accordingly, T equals -4.5 keV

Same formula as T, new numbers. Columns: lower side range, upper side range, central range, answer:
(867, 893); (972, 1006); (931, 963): 1.12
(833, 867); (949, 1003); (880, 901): -3.52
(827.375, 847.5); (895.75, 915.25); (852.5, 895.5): 2.71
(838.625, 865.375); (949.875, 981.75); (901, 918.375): -1.85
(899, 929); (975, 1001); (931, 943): 0.75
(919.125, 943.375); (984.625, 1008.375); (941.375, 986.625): -0.40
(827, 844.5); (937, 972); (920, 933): 0.02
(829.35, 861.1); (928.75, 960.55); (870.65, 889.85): -2.18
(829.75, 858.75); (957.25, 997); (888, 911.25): -2.32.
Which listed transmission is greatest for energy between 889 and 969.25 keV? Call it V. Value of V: 26.19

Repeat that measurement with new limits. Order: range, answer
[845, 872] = 23.66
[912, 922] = 24.82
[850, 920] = 27.22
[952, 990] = 23.8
